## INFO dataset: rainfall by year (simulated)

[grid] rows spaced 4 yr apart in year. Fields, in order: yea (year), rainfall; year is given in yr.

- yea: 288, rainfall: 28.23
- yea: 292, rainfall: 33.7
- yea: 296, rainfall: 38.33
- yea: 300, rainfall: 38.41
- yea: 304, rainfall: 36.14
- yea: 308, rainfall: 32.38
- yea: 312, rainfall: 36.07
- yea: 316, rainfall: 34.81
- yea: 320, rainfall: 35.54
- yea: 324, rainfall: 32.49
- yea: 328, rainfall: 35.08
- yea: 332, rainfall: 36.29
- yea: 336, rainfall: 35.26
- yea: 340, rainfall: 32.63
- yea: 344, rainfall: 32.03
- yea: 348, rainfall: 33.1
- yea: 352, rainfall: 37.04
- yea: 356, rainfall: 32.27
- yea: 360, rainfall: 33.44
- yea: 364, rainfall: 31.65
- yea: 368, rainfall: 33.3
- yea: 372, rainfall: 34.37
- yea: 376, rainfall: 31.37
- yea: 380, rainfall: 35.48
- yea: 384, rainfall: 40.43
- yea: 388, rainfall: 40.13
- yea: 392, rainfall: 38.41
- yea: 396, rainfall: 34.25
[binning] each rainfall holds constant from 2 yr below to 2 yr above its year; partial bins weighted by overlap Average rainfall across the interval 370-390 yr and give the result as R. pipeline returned 36.4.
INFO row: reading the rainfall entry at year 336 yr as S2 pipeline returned 35.26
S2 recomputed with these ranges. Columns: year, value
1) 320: 35.54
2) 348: 33.1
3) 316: 34.81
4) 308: 32.38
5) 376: 31.37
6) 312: 36.07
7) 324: 32.49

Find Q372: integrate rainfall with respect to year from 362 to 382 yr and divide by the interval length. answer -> 33.2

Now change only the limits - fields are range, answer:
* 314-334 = 34.8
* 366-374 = 33.8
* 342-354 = 34.1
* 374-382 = 33.4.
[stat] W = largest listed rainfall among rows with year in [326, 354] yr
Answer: 37.04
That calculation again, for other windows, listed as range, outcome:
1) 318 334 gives 36.29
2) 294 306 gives 38.41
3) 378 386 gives 40.43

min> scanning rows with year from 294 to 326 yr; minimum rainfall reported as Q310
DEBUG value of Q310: 32.38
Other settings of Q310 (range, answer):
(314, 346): 32.03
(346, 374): 31.65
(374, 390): 31.37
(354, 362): 32.27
